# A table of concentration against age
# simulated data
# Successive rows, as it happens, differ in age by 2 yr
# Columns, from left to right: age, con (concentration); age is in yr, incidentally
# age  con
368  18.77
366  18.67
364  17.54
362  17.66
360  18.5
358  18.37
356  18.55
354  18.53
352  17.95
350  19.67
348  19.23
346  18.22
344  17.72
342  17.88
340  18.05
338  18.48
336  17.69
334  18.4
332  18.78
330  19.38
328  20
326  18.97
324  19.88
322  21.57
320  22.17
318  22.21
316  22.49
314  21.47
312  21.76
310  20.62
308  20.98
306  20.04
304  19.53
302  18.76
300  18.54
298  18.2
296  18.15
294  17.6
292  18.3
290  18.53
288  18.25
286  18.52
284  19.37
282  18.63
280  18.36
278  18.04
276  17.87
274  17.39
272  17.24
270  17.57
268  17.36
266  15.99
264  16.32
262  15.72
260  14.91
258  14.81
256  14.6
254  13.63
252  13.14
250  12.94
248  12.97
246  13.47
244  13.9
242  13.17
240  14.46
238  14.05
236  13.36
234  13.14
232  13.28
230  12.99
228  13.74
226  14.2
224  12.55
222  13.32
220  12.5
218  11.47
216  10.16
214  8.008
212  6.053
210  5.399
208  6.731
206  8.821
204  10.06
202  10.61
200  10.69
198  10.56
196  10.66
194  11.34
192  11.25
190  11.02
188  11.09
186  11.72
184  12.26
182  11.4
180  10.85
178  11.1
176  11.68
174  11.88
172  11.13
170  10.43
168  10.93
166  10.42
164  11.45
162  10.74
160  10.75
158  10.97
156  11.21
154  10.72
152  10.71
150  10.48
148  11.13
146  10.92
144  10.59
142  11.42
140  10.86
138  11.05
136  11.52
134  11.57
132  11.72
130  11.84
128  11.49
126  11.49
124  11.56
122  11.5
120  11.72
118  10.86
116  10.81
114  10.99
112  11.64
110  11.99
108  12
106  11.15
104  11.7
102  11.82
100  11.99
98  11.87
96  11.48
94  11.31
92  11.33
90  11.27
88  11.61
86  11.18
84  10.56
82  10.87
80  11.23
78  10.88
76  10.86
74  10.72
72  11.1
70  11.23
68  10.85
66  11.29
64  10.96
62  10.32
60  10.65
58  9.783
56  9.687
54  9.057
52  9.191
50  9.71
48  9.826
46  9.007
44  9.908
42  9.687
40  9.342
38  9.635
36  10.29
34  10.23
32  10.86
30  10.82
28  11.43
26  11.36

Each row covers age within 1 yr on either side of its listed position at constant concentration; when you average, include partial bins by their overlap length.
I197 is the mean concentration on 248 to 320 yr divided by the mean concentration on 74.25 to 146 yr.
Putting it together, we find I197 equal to 1.58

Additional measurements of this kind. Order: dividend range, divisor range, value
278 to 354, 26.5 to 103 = 1.81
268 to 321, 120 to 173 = 1.73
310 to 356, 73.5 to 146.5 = 1.73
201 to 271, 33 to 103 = 1.20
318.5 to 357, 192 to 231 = 1.81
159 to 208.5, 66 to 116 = 0.96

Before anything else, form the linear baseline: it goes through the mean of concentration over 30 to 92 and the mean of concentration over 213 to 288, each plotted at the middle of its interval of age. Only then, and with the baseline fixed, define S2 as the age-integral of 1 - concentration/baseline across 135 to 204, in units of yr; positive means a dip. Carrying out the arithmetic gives 9.9 yr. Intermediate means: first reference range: 10.4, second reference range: 14.7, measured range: 11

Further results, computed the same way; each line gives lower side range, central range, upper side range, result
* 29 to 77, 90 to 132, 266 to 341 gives 2.51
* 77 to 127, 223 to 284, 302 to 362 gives 6.26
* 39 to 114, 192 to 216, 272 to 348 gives 9.69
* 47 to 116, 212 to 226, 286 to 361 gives 4.05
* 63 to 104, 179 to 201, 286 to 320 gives 6.00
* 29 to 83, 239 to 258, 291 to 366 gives 3.38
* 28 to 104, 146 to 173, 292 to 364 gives 5.63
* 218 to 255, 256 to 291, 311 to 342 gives -2.55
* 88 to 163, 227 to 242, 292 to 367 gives 1.93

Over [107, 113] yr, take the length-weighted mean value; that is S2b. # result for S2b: 11.9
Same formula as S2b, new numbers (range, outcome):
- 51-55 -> 9.12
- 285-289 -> 18.4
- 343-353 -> 18.6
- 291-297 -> 18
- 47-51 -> 9.77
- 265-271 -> 17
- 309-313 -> 21.2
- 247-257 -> 13.5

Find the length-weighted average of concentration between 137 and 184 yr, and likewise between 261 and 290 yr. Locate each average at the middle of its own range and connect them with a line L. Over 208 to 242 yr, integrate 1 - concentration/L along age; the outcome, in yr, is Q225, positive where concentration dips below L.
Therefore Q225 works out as 7.22 yr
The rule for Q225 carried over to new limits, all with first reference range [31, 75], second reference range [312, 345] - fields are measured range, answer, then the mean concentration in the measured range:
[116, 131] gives 1.4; 11.4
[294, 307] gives 0.0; 18.8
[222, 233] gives 2.0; 13.3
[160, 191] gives 6.9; 11.2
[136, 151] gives 2.6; 11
